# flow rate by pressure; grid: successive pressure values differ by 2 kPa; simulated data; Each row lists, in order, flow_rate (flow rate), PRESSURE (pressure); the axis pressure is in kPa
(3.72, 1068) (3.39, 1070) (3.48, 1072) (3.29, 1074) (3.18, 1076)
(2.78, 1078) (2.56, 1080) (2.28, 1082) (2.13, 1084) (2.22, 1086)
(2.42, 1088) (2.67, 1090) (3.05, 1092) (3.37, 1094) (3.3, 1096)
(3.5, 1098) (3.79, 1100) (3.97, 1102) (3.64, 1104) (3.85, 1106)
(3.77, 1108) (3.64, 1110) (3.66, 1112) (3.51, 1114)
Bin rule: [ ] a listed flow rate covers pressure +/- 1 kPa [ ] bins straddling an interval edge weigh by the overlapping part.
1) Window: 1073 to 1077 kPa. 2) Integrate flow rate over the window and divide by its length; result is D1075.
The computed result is 3.24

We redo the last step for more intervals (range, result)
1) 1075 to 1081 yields 2.84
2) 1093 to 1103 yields 3.59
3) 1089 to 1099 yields 3.18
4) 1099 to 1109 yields 3.8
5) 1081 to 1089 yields 2.26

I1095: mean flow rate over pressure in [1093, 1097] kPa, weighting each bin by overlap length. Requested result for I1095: 3.33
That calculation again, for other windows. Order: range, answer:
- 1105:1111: 3.75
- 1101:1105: 3.81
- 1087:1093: 2.71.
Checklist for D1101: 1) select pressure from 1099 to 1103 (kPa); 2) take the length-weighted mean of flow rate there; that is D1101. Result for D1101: 3.88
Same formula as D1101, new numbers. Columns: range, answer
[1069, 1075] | 3.39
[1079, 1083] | 2.42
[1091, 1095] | 3.21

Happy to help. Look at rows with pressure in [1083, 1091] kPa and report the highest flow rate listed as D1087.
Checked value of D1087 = 2.67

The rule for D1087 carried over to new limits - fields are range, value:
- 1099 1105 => 3.97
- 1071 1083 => 3.48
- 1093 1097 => 3.37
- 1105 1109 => 3.85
